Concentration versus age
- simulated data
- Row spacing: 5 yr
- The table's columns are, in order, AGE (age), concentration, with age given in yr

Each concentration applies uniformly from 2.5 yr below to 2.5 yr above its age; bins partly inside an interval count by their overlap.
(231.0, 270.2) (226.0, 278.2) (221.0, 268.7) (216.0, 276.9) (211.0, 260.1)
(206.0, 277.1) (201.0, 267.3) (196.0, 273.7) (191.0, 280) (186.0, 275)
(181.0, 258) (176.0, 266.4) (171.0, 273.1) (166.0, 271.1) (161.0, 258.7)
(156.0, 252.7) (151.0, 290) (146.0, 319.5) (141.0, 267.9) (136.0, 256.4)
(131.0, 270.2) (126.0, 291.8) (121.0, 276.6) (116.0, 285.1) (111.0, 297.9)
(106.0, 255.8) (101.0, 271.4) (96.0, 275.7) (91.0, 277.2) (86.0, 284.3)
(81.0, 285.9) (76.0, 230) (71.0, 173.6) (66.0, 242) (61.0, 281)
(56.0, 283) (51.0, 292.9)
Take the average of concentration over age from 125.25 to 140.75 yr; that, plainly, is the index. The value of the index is 270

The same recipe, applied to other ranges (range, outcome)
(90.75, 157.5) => 278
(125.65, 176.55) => 274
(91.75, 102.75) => 274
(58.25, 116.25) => 263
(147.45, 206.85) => 271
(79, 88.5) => 285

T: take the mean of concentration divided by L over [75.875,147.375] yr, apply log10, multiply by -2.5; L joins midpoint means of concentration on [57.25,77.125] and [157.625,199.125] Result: -0.12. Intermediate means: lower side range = 235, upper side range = 269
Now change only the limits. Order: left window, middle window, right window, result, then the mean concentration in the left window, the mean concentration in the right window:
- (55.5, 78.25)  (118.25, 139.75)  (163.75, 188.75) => -0.07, 238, 269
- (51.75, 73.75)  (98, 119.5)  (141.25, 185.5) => -0.07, 249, 273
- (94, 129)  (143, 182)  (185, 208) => 0.01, 279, 275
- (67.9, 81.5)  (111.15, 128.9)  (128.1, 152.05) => -0.09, 222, 280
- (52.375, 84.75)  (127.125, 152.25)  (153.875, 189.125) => -0.08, 252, 265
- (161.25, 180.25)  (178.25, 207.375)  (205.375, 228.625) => -0.01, 268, 272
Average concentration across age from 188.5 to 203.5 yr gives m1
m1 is 274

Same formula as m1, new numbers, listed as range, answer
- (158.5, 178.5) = 267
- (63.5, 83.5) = 233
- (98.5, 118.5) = 278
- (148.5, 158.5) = 271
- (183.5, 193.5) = 278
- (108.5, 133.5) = 284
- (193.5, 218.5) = 271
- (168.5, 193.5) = 270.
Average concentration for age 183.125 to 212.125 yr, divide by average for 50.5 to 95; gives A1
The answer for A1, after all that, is 1.05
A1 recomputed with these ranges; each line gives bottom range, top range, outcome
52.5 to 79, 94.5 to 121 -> 1.13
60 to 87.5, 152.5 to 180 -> 1.08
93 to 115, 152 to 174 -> 0.96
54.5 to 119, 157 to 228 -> 1.02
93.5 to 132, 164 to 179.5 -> 0.97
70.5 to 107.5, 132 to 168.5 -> 1.05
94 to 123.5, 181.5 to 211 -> 0.98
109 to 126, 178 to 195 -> 0.94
